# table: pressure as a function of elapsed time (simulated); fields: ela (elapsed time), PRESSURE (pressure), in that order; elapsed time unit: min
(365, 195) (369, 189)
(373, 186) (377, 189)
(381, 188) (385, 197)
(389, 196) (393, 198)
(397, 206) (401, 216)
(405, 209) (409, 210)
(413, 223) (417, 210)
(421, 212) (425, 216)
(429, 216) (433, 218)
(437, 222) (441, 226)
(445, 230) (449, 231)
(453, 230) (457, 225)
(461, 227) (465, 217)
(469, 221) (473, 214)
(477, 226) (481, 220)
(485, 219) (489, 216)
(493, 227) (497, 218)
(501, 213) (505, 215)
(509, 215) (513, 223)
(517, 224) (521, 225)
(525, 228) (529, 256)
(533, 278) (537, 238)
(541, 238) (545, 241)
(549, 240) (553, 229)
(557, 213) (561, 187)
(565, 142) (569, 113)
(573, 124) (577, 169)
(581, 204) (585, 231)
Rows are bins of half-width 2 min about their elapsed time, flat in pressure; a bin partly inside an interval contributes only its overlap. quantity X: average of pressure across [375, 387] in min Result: 191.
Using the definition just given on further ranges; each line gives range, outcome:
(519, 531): 236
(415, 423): 211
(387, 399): 200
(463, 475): 217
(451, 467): 225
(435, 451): 227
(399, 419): 214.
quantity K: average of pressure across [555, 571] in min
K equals 164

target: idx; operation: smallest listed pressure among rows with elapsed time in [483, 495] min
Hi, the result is 216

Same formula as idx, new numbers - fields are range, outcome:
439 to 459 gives 225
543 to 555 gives 229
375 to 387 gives 188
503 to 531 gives 215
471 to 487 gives 214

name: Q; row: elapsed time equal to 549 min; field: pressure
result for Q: 240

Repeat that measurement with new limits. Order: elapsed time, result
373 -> 186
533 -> 278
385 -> 197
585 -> 231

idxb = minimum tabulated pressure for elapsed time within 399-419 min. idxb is 209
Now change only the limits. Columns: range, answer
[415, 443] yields 210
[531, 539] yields 238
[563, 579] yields 113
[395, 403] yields 206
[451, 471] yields 217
